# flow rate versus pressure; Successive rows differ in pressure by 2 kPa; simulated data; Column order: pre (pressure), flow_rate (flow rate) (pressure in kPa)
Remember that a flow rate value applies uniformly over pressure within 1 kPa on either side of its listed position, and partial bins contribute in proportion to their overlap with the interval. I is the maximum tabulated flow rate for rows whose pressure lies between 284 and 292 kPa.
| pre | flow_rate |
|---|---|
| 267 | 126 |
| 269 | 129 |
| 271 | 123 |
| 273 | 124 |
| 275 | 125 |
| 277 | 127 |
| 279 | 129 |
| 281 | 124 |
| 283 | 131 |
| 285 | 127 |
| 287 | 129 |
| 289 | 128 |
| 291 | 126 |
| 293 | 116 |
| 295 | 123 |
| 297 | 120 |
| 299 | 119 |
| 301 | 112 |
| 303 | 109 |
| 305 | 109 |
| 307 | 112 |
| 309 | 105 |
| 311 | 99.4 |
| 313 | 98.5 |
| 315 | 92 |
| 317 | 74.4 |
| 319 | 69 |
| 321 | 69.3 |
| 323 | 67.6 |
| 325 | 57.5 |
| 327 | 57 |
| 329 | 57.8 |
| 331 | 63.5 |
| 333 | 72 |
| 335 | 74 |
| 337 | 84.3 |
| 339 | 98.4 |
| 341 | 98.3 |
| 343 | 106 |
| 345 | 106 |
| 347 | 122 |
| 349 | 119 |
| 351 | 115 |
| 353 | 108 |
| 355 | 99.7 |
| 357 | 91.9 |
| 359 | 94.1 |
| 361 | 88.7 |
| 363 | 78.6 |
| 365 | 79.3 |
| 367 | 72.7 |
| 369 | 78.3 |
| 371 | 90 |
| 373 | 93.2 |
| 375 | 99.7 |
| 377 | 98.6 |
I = 129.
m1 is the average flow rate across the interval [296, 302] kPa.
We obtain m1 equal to 117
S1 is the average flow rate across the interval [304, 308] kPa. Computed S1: 110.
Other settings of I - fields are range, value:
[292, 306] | 123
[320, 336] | 74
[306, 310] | 112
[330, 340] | 98.4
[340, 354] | 122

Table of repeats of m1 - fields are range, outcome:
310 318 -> 91.1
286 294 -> 125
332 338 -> 76.8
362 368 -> 76.9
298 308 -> 112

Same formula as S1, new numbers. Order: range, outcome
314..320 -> 78.5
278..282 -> 126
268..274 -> 125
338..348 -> 106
